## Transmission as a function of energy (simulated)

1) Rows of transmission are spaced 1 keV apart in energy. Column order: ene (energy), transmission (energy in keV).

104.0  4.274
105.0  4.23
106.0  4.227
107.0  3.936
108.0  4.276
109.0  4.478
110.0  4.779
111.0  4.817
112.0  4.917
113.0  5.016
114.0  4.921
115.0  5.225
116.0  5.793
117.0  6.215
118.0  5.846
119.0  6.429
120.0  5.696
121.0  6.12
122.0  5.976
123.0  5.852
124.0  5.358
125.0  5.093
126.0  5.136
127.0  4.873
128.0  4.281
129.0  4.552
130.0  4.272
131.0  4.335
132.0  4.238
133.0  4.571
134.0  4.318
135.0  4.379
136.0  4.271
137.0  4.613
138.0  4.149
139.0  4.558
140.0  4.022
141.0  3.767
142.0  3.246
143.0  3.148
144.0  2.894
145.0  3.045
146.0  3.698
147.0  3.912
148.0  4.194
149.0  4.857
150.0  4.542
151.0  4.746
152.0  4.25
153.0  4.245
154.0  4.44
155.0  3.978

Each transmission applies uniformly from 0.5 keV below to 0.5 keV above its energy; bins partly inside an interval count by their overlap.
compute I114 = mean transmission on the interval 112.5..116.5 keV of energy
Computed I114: 5.24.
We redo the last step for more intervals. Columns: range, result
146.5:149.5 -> 4.32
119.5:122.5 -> 5.93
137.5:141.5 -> 4.12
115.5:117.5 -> 6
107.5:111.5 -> 4.59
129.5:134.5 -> 4.35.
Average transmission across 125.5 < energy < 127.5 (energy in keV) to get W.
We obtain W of 5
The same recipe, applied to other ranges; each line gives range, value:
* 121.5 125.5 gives 5.57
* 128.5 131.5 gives 4.39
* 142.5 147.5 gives 3.34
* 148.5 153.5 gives 4.53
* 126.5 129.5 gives 4.57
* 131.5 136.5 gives 4.36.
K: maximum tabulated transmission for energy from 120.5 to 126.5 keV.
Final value 6.12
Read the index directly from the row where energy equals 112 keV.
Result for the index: 4.917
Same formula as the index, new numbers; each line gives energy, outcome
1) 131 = 4.335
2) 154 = 4.44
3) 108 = 4.276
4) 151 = 4.746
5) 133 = 4.571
